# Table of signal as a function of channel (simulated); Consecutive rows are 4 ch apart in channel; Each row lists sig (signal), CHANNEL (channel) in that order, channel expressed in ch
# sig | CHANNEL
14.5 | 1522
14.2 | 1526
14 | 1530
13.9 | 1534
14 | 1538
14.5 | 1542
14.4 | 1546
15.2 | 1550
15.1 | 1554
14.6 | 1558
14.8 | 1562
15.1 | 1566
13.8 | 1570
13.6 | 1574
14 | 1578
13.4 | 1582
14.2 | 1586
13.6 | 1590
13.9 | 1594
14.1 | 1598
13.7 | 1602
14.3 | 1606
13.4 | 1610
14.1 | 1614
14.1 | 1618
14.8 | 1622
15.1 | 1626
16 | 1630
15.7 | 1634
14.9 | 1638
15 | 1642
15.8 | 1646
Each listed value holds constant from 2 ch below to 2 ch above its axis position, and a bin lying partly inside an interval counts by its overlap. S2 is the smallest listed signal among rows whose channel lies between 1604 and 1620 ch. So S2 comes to 13.4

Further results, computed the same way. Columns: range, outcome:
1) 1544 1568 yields 14.4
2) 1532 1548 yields 13.9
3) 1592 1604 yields 13.7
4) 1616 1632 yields 14.1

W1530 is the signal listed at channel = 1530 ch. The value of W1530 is 14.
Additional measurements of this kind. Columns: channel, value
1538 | 14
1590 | 13.6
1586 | 14.2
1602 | 13.7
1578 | 14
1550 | 15.2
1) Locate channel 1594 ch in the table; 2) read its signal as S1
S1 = 13.9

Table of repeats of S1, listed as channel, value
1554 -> 15.1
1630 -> 16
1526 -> 14.2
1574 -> 13.6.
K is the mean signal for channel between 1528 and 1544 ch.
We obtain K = 14.1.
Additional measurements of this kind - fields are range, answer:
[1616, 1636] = 15.1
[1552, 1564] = 14.8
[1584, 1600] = 13.9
